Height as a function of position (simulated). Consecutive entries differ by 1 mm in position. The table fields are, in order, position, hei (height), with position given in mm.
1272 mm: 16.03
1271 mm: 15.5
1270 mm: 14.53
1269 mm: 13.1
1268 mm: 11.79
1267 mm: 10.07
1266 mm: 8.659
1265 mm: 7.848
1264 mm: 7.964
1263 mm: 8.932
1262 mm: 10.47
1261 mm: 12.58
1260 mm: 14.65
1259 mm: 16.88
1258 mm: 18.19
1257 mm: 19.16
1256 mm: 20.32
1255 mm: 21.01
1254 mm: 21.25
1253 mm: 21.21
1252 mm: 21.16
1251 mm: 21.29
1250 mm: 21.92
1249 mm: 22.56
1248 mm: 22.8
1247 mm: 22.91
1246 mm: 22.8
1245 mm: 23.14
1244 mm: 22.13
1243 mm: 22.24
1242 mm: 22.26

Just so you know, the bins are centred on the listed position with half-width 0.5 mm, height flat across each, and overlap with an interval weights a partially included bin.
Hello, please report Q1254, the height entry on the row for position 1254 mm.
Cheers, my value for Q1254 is 21.25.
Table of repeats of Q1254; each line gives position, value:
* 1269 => 13.1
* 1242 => 22.26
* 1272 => 16.03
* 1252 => 21.16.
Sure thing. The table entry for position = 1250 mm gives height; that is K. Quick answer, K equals 21.92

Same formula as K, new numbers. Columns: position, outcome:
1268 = 11.79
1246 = 22.8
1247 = 22.91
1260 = 14.65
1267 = 10.07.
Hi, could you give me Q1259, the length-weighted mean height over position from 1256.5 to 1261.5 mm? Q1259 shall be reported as 16.3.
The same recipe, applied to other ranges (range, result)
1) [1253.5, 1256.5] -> 20.9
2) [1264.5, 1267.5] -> 8.86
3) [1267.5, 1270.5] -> 13.1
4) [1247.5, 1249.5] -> 22.7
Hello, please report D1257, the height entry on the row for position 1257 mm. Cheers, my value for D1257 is 19.16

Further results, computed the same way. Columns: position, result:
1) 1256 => 20.32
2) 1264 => 7.964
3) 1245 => 23.14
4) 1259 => 16.88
